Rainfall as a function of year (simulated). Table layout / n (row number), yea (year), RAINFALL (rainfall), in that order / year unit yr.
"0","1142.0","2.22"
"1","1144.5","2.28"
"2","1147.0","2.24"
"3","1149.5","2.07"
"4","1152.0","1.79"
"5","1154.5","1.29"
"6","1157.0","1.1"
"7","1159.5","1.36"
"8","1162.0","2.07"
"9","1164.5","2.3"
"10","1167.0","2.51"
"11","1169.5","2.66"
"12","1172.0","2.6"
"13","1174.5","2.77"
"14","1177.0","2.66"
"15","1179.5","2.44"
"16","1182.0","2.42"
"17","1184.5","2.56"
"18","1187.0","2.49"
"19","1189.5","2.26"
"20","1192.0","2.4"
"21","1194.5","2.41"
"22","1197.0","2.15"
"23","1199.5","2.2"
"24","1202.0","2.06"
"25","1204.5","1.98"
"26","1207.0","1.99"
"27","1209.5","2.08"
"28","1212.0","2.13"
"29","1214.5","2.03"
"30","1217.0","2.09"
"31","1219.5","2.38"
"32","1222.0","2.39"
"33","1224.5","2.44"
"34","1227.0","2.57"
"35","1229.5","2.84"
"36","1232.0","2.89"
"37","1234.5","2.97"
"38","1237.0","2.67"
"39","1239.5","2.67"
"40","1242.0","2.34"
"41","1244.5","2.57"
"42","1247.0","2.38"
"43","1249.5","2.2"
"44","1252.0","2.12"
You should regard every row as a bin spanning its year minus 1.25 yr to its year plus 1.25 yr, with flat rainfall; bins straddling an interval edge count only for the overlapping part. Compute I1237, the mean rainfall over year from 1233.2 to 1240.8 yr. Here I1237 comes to 2.77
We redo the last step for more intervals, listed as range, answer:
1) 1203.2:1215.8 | 2.04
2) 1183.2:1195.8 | 2.42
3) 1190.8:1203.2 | 2.24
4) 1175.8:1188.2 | 2.51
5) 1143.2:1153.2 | 2.1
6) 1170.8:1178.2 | 2.68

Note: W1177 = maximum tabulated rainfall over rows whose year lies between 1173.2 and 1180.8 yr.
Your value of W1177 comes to 2.77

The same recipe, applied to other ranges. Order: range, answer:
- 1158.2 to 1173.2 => 2.66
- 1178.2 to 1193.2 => 2.56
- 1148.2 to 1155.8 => 2.07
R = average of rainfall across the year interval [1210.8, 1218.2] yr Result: 2.08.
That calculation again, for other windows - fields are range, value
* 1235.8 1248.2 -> 2.53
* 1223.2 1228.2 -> 2.5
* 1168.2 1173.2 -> 2.63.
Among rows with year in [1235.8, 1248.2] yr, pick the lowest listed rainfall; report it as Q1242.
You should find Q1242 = 2.34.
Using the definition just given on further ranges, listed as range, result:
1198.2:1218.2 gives 1.98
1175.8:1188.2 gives 2.42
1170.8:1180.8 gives 2.44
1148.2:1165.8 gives 1.1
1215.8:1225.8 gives 2.09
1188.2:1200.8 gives 2.15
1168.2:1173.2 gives 2.6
